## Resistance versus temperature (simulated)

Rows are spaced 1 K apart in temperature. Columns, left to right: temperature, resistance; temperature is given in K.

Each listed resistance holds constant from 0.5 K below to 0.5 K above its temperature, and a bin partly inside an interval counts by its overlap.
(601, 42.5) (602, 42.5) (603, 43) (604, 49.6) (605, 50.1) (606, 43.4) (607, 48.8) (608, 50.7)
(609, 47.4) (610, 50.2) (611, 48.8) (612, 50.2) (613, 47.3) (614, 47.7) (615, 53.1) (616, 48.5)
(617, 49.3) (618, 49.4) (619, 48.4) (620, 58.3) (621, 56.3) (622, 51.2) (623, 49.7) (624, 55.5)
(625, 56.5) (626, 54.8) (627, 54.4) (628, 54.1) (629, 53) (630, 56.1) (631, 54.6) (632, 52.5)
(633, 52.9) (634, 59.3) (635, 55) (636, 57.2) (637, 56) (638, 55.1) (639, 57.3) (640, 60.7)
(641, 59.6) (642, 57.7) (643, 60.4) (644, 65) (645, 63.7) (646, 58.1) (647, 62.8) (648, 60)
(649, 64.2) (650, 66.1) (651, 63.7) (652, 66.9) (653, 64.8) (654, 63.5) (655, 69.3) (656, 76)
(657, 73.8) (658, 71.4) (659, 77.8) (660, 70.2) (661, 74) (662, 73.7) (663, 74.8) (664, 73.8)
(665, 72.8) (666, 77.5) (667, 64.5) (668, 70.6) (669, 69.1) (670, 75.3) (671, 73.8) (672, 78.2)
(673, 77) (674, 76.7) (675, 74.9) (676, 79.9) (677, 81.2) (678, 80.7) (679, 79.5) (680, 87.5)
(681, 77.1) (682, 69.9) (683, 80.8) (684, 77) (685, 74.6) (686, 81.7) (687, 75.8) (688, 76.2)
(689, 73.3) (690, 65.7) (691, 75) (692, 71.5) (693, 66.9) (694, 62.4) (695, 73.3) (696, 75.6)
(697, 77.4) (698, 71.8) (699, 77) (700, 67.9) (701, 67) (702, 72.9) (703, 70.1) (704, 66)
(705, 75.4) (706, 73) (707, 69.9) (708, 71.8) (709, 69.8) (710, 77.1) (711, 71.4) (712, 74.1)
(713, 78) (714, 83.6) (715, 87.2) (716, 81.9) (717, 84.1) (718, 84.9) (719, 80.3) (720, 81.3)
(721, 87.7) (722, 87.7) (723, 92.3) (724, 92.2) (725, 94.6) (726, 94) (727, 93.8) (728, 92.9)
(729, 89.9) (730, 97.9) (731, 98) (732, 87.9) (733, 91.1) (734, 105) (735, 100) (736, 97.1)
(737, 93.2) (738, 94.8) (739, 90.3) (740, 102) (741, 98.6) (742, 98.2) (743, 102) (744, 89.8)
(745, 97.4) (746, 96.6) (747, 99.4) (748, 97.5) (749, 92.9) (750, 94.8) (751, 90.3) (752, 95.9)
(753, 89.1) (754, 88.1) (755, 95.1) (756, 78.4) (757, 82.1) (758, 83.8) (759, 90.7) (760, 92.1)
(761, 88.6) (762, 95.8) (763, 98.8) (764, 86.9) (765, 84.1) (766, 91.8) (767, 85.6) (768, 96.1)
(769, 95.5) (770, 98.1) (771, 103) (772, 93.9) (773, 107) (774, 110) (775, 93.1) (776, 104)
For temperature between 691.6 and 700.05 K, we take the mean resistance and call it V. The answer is 71.7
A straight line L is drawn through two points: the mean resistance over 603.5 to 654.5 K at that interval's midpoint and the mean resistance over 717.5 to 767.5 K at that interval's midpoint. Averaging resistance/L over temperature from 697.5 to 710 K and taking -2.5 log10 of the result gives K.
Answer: 0.12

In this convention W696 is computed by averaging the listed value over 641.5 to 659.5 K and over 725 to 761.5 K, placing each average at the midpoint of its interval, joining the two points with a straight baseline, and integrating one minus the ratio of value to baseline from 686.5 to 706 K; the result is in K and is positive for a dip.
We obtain 1.9 K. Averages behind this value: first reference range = 65.8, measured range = 71.7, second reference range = 93.6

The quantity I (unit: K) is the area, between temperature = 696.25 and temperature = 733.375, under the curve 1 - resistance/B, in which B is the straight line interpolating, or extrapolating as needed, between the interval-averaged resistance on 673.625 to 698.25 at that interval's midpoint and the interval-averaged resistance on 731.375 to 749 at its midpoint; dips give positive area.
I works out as 2.3 K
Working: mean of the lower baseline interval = 75.5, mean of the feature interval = 81.4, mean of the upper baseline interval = 96.4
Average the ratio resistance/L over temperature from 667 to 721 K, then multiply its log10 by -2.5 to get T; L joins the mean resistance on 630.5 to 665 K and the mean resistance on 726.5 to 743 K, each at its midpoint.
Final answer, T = 0.072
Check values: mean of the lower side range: 64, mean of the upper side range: 95.9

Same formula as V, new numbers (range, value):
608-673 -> 60.9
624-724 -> 70.5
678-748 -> 83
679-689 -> 77.7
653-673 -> 72.5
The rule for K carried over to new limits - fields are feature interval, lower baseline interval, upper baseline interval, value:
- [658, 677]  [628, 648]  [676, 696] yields -0.087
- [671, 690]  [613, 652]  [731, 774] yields -0.090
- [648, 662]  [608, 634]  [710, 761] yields -0.091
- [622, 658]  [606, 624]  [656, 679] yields 0.040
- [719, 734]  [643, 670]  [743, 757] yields -0.060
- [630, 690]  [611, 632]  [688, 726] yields -0.090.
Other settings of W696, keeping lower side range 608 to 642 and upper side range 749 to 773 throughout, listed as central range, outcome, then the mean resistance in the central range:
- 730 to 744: -1.9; 96.6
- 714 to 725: -0.9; 86.2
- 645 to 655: -0.5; 63.7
